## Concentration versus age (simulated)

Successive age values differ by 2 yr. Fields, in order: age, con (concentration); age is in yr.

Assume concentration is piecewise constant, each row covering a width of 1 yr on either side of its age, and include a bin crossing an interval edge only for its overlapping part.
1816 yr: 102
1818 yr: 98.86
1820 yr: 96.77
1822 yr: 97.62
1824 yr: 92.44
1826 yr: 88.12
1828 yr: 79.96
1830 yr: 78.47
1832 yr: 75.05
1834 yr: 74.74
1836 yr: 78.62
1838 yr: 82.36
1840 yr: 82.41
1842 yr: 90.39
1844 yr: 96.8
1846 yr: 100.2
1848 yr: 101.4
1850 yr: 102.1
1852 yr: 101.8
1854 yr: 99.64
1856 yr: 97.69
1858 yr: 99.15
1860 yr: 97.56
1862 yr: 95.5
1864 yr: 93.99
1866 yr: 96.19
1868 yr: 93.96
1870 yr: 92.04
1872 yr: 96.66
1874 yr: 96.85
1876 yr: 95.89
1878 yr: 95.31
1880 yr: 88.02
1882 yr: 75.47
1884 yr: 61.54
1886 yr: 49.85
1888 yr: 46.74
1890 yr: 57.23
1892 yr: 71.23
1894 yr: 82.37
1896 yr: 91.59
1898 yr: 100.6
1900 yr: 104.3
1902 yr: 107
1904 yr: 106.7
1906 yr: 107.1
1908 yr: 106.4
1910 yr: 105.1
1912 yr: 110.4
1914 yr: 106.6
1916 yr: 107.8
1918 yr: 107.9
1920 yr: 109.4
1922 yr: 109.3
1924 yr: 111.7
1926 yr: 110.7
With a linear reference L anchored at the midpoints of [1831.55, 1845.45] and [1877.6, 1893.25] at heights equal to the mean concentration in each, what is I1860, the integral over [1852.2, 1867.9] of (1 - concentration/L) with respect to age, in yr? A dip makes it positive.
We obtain -4.3 yr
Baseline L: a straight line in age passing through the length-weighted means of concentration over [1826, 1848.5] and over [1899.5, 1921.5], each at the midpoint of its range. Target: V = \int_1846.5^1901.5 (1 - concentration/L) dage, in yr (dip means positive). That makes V 4.0 yr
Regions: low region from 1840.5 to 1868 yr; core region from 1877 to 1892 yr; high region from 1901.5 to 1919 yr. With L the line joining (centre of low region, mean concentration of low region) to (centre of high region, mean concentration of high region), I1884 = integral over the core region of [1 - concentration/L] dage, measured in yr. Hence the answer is 5.1 yr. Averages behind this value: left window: 97.5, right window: 107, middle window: 68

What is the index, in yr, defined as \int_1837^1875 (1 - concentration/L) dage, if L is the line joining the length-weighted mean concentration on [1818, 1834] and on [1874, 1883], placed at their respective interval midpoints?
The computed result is -3.08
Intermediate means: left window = 86.9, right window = 89.6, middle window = 95.6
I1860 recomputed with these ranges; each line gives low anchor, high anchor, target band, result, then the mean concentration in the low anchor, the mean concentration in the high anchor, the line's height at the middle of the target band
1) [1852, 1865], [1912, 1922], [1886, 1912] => 3.8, 97.6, 108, 105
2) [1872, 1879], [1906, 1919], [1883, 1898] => 4.9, 96.1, 107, 101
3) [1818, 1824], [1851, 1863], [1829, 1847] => 2.4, 96.7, 98.6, 97.6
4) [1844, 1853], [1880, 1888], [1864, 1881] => -4.3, 101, 63.6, 75.6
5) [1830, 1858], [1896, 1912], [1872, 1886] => 2.1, 90.9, 105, 99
